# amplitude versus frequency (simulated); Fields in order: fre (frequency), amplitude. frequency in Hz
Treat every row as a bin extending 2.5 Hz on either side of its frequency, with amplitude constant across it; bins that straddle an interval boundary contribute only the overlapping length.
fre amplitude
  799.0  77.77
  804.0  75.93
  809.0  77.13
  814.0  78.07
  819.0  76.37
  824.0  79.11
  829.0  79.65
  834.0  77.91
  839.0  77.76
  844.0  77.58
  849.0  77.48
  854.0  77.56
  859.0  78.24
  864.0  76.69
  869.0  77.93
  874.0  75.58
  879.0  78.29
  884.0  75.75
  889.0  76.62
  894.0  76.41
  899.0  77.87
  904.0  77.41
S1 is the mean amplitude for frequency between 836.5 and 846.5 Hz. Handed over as 77.7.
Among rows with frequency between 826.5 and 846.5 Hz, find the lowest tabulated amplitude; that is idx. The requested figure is 77.58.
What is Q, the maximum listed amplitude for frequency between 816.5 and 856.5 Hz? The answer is 79.65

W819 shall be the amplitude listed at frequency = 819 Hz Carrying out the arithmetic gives 76.37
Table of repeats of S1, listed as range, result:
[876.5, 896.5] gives 76.8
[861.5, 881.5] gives 77.1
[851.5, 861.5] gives 77.9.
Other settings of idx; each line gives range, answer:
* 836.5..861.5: 77.48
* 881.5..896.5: 75.75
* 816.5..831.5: 76.37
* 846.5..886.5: 75.58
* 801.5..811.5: 75.93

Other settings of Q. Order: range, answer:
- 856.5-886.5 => 78.29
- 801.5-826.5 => 79.11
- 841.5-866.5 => 78.24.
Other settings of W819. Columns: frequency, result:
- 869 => 77.93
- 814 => 78.07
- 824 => 79.11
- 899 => 77.87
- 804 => 75.93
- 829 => 79.65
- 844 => 77.58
